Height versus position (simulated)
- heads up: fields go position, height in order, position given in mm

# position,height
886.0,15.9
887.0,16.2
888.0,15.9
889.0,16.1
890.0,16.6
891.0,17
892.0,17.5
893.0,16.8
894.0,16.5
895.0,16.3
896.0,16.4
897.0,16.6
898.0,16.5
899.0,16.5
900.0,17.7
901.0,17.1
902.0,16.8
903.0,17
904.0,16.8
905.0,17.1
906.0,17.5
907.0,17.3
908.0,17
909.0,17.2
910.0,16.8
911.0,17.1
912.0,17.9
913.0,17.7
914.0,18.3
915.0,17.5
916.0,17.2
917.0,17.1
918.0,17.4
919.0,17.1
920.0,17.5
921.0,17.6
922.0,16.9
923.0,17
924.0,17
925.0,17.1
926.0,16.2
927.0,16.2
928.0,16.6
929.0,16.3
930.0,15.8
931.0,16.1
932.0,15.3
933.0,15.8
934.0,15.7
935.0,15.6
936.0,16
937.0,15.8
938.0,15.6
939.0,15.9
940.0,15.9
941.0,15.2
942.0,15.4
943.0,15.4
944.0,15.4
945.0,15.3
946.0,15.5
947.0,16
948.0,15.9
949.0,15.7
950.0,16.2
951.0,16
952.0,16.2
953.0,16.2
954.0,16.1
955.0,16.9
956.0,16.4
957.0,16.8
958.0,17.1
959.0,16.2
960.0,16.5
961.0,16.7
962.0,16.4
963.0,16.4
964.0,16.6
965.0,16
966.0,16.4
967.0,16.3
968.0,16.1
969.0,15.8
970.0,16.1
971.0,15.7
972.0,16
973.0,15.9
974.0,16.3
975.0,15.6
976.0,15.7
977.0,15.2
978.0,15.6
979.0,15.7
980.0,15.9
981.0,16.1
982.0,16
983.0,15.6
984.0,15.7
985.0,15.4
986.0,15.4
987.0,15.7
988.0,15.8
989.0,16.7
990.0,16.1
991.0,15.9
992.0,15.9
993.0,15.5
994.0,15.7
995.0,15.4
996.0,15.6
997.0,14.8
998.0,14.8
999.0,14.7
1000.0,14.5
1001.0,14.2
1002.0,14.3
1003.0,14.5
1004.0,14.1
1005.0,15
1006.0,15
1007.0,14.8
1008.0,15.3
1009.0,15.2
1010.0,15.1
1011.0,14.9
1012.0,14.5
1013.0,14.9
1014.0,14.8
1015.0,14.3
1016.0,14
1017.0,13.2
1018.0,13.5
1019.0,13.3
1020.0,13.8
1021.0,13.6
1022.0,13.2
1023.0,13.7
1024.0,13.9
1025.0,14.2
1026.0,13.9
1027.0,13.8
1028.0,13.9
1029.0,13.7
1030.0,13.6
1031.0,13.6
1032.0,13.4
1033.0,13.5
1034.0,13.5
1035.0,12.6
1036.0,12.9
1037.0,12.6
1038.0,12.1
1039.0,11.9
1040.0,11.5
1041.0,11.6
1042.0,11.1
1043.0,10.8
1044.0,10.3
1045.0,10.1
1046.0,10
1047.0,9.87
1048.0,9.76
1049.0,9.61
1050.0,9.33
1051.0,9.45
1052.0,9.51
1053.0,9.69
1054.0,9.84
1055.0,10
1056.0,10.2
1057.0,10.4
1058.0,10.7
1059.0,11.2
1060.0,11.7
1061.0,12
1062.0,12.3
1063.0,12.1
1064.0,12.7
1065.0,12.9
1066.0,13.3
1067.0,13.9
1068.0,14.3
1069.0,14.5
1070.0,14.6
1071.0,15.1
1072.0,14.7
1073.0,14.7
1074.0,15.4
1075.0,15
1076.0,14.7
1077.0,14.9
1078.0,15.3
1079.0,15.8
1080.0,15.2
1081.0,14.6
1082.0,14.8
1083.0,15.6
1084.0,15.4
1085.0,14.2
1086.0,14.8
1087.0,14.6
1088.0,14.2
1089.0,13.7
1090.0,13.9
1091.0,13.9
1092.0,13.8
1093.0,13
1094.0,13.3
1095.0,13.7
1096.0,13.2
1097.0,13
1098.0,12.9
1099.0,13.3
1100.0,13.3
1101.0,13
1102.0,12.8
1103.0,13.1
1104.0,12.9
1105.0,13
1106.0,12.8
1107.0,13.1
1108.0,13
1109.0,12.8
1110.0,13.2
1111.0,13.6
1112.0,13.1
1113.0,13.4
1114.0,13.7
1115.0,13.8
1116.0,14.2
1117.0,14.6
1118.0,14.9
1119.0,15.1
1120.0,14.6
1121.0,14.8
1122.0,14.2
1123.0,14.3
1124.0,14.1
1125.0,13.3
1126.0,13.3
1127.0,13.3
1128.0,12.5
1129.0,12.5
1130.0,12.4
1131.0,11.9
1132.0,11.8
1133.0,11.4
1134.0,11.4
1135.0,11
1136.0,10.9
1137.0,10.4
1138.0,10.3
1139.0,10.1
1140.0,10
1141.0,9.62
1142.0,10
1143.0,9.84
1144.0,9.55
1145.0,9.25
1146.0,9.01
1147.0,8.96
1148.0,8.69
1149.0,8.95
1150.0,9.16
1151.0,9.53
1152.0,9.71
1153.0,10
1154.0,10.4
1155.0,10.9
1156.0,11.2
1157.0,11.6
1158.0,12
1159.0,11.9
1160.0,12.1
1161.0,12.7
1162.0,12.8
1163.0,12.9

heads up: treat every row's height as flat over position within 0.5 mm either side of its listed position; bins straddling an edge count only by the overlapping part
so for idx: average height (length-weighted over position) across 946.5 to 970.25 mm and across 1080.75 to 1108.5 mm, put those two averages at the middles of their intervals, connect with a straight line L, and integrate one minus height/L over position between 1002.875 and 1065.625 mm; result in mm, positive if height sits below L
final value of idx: 9.7 mm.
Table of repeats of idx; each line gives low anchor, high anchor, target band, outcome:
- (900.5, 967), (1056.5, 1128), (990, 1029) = 1.7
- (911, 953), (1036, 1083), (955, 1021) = -3.8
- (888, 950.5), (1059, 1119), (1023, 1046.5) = 3.4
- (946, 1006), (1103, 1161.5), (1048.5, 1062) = 3.4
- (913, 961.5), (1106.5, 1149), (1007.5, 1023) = 0.4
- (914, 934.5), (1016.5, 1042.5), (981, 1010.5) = -2.1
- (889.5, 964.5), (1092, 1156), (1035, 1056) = 4.9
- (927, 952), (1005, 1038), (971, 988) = -1.0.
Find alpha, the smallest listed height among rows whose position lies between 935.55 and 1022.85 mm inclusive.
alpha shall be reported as 13.2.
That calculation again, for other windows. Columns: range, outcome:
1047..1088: 9.33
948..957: 15.7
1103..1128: 12.5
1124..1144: 9.55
